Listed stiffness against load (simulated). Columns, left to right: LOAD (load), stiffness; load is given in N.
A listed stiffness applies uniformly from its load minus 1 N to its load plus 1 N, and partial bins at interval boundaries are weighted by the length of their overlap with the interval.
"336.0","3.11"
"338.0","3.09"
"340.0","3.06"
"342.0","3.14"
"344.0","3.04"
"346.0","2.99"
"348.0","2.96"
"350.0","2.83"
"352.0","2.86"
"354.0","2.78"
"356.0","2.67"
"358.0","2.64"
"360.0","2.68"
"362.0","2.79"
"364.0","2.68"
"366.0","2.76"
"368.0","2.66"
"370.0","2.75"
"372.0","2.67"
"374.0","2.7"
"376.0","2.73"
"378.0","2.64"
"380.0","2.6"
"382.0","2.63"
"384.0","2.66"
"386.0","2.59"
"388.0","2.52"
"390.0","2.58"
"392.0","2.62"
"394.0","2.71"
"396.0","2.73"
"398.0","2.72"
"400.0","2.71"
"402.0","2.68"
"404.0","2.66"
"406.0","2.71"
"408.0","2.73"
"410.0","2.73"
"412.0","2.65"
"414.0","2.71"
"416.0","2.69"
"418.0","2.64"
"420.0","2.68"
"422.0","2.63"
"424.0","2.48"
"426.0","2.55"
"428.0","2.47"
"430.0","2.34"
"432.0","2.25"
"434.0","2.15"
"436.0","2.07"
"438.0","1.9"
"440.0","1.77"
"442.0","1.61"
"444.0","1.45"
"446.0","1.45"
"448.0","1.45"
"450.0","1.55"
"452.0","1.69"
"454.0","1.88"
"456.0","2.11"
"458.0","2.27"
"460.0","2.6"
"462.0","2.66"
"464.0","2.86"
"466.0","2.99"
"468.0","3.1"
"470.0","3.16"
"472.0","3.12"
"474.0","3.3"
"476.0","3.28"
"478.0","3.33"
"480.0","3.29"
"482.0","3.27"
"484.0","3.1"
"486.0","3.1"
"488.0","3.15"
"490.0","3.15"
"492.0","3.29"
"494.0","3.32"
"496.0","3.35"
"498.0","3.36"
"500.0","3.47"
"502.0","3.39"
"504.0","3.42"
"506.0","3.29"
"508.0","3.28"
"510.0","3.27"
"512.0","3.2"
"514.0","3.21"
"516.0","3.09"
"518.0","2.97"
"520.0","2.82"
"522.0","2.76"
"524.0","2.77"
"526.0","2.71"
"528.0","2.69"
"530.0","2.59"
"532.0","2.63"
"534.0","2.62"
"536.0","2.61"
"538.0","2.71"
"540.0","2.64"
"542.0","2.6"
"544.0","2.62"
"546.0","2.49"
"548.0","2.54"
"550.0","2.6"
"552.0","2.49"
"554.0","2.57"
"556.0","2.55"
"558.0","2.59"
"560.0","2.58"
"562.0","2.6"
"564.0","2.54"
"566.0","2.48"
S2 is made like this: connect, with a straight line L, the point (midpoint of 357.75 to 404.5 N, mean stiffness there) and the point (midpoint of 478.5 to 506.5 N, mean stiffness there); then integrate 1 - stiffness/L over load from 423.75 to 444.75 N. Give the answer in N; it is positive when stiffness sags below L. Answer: 6.2 N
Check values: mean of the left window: 2.67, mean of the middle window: 2.09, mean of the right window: 3.28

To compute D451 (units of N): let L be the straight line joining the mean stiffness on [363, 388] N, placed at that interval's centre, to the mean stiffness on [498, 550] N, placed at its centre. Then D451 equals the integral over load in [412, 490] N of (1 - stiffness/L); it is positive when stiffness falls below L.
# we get 7.7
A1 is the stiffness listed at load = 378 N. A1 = 2.64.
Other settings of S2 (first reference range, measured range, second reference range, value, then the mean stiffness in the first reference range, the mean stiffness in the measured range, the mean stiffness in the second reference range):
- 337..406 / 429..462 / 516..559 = 9.47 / 2.75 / 1.93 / 2.66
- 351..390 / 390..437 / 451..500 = 3.60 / 2.68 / 2.58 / 2.96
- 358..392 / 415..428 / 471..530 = 1.11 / 2.66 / 2.6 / 3.15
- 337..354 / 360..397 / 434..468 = 0.32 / 2.98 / 2.67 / 2.06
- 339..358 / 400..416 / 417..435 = -0.80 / 2.91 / 2.7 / 2.47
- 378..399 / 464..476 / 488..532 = -0.70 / 2.64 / 3.12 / 3.1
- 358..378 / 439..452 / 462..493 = 6.29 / 2.71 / 1.56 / 3.15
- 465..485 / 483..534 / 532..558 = -3.13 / 3.19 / 3.09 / 2.59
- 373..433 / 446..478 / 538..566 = 0.95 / 2.62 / 2.53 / 2.57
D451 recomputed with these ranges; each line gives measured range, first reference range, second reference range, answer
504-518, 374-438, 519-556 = -3.2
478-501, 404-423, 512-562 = -4.9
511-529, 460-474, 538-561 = -1.3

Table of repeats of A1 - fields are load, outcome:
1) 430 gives 2.34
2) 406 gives 2.71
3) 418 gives 2.64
